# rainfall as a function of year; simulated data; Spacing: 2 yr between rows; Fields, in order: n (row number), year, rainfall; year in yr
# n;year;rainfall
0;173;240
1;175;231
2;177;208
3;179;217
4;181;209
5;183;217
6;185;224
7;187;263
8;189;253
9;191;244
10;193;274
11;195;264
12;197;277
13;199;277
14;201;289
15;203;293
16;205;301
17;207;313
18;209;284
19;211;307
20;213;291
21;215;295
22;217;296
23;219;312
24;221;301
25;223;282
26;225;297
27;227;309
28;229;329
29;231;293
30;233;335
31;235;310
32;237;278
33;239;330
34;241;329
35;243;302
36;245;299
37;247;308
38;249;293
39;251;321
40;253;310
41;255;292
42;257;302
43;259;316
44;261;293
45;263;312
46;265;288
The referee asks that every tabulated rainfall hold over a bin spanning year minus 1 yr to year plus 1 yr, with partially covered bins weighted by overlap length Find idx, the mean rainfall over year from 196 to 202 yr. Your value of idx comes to 281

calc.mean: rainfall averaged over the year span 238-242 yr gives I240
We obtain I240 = 330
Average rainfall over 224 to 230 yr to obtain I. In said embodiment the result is 312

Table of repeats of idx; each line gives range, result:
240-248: 310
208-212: 296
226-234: 316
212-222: 299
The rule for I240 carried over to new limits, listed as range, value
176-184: 213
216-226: 298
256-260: 309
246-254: 308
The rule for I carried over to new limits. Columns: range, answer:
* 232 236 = 322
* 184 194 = 252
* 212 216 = 293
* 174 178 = 220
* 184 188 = 244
